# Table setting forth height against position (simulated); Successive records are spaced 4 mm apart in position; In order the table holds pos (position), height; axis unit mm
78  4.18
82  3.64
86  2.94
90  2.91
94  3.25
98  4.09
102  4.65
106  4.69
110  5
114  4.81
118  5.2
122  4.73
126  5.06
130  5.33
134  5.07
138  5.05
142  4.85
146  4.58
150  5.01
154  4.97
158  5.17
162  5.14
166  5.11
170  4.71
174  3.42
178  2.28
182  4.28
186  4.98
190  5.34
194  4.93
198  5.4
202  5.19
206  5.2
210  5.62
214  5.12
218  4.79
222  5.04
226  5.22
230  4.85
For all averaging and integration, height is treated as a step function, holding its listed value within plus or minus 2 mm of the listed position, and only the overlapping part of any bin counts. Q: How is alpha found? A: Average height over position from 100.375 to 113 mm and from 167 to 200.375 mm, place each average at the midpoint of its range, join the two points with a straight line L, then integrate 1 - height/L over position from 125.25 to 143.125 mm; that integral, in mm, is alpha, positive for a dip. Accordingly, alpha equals -1.60 mm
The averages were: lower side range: 4.79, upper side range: 4.45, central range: 5.08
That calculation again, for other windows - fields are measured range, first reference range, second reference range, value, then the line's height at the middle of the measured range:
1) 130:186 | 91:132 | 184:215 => 3.49 mm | 4.95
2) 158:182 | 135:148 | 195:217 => 3.78 mm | 5.03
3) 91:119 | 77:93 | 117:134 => -1.46 mm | 4.2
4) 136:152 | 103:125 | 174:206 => -0.35 mm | 4.77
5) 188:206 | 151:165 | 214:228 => -0.57 mm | 5.05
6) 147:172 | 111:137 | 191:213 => 0.67 mm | 5.14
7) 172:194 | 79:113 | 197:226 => 3.39 mm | 4.88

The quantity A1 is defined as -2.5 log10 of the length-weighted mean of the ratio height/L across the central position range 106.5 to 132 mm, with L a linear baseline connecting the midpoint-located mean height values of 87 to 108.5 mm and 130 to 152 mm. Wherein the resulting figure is -0.14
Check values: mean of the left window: 3.9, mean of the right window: 4.95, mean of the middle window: 5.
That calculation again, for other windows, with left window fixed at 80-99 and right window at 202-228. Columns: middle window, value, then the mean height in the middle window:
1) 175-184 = 0.37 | 3.3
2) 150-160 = -0.18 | 5.06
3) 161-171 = -0.13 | 5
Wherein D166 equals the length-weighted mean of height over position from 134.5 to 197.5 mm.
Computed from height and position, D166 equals 4.68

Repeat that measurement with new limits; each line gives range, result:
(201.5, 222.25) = 5.17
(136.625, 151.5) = 4.86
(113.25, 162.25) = 5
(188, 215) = 5.26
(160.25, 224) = 4.78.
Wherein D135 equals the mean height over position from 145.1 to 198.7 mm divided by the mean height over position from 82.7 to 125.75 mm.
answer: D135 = 1.10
